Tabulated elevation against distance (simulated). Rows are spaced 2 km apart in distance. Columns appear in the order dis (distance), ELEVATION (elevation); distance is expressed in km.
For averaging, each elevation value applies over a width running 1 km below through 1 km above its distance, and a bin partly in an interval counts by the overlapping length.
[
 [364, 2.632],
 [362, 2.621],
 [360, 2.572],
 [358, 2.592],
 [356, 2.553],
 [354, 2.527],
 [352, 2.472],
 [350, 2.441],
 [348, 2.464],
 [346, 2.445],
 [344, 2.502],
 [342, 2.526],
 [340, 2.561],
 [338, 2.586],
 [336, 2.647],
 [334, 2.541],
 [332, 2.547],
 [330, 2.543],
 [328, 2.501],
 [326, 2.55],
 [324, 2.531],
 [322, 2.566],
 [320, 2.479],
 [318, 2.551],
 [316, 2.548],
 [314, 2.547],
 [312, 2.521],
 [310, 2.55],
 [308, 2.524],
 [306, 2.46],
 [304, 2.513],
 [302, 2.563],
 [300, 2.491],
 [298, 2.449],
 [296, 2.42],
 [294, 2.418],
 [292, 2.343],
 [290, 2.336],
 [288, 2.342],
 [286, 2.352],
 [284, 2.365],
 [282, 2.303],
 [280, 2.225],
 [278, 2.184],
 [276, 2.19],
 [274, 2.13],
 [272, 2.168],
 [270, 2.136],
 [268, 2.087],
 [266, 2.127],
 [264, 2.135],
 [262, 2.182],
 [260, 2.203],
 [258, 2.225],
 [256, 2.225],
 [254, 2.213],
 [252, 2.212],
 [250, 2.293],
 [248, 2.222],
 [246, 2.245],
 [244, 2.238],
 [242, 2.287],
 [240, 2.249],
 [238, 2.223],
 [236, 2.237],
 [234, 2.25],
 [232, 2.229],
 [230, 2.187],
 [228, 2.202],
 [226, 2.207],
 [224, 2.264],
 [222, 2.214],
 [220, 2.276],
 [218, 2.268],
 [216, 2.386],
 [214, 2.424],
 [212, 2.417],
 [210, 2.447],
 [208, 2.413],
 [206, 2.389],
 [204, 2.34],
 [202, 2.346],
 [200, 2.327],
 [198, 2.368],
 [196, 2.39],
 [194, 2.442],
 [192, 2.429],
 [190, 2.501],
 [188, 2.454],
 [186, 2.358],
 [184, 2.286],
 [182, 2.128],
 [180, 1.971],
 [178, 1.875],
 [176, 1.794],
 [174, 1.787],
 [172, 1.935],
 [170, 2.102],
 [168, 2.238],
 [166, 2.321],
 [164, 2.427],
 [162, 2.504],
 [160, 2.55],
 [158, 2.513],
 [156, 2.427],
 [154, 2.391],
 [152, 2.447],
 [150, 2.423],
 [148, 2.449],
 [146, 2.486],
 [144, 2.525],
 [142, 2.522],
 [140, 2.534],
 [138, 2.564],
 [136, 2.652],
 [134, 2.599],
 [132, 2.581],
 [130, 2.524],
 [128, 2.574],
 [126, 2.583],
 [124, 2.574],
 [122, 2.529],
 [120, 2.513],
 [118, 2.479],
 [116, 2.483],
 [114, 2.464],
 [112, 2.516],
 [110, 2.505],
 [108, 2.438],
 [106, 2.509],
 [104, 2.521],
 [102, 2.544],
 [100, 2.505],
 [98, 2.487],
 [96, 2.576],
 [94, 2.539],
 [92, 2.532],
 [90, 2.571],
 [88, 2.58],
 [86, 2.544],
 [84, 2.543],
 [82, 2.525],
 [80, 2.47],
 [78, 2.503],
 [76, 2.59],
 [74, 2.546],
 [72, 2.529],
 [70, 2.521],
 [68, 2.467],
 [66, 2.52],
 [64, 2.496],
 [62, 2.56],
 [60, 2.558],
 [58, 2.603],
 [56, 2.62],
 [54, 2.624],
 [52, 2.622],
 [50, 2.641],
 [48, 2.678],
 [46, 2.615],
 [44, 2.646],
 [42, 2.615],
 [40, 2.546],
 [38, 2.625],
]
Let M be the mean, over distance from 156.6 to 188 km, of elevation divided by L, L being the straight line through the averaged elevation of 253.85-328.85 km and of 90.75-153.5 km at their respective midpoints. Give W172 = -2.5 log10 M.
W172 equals 0.13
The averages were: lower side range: 2.52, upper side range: 2.36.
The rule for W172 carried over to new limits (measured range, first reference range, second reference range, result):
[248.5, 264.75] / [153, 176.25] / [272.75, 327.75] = 0.08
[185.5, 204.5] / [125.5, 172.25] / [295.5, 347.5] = 0.04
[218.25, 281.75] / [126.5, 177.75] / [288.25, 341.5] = 0.12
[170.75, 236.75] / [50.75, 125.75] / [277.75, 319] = 0.10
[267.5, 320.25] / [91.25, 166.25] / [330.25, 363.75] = 0.07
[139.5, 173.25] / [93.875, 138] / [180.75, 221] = 0.03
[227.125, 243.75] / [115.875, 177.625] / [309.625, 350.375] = 0.11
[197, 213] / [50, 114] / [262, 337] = 0.04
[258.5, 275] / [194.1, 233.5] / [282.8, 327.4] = 0.12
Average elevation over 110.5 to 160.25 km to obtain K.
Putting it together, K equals 2.52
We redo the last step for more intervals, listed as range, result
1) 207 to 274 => 2.24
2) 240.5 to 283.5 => 2.2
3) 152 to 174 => 2.32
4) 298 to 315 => 2.52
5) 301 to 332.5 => 2.53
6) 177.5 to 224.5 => 2.33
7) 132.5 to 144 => 2.57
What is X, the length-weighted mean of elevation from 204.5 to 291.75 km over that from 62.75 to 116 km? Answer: 0.89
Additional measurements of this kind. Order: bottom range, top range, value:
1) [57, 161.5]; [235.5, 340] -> 0.94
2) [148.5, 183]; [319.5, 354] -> 1.13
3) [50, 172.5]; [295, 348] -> 1.01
